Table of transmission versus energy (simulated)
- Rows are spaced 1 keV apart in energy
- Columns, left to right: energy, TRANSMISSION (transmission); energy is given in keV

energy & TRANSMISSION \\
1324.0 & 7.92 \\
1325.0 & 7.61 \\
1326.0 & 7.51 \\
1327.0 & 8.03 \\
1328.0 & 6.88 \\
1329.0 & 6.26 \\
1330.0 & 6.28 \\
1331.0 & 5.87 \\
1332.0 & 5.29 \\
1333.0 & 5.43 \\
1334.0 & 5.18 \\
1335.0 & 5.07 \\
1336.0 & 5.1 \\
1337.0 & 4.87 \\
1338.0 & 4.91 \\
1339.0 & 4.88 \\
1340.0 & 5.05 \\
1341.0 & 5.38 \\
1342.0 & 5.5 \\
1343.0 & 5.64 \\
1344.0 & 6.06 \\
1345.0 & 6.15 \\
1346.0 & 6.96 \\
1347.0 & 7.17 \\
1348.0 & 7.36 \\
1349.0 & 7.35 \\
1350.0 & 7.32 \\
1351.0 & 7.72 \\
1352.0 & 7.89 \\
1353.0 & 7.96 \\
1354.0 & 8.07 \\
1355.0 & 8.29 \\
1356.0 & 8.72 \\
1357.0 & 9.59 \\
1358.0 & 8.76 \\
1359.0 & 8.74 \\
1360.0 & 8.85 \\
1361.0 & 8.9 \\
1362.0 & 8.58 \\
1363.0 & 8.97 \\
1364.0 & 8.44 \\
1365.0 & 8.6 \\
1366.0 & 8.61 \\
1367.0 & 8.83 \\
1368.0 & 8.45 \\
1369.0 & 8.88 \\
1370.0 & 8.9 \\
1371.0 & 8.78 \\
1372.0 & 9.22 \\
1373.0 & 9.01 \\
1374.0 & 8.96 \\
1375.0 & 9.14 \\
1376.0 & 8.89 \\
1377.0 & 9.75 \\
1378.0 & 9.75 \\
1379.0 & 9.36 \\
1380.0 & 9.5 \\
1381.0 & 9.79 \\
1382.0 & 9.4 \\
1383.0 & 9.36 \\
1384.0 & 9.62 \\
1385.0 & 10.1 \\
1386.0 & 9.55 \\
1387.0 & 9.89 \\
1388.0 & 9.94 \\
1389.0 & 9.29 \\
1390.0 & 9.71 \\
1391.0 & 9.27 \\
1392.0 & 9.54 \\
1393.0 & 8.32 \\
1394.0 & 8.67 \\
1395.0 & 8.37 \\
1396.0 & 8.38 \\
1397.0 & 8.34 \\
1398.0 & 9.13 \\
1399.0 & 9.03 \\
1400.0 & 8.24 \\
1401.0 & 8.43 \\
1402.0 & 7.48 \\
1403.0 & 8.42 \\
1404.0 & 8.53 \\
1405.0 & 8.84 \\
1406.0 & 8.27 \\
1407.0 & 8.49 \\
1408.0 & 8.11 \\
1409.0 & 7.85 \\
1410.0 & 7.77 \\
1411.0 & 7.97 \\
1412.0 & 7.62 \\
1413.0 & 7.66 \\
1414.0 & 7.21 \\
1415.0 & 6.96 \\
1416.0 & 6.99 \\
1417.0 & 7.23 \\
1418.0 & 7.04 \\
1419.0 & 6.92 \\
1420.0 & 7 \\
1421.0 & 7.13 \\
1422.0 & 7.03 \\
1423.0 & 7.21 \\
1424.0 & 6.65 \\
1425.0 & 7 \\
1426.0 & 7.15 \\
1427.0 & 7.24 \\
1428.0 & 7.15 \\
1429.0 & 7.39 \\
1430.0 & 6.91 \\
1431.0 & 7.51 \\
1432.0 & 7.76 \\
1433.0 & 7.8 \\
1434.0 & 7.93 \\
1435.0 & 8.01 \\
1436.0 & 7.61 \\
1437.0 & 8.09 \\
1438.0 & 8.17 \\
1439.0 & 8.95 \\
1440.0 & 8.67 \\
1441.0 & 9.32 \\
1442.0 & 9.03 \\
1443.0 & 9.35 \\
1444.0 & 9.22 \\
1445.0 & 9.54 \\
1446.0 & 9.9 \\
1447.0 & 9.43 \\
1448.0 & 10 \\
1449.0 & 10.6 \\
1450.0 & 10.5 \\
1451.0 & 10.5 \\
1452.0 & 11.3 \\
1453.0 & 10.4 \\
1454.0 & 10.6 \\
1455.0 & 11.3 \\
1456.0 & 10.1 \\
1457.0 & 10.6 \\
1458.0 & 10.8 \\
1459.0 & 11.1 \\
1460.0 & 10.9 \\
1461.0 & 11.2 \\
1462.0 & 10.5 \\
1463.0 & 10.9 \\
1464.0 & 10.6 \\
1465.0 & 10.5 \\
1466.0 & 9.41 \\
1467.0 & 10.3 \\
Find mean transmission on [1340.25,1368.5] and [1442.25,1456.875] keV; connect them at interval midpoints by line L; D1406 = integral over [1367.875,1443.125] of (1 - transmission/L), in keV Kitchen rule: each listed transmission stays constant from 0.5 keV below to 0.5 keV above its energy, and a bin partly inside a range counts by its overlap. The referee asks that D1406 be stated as 5.32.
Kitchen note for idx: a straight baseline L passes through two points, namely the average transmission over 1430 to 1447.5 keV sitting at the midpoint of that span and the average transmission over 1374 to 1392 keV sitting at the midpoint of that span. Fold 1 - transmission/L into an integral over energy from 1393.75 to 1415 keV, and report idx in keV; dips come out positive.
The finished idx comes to 2.2 keV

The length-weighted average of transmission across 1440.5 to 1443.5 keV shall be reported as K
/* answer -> 9.23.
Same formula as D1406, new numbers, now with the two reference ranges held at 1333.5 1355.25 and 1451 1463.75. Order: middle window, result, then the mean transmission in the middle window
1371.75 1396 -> -4.46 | 9.33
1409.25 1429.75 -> 4.56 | 7.22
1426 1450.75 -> 3.67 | 8.58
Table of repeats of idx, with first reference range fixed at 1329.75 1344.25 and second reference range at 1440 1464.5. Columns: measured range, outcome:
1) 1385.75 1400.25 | -2.5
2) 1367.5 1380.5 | -4.1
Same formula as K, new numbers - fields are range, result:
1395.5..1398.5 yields 8.62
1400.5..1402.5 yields 7.96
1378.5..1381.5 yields 9.55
